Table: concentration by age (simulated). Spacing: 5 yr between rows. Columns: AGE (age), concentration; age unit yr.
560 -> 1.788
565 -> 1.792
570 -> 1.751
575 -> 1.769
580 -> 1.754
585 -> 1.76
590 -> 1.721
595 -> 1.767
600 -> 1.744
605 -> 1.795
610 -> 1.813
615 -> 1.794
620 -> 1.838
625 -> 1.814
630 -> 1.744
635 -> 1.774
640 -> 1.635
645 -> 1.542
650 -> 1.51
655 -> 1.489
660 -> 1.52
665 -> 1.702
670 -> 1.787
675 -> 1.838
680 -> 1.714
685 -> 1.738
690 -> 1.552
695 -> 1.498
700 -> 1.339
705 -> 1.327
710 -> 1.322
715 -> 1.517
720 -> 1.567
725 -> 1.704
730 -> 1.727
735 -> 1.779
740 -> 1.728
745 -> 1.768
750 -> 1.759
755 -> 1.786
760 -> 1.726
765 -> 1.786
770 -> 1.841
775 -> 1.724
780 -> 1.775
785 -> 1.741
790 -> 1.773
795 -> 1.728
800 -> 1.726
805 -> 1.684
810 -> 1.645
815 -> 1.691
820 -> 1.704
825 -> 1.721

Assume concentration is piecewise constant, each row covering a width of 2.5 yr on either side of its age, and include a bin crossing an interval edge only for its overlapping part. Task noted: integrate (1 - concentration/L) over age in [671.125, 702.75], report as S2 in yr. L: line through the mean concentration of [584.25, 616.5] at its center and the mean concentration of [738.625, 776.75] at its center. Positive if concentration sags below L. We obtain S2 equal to 2.7 yr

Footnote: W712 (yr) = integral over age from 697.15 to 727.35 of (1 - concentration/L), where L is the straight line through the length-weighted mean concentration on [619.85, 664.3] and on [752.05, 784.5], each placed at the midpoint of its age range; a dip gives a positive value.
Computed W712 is 4.5 yr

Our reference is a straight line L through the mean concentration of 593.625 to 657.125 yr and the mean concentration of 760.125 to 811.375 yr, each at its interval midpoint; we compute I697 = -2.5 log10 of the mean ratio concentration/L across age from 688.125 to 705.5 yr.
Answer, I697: 0.200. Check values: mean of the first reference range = 1.71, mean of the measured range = 1.44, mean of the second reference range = 1.74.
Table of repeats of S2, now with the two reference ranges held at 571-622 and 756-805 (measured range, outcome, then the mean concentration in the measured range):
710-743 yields 2.2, 1.65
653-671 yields 1.6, 1.61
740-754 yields 0.0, 1.76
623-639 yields 0.1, 1.76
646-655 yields 1.3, 1.51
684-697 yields 1.3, 1.58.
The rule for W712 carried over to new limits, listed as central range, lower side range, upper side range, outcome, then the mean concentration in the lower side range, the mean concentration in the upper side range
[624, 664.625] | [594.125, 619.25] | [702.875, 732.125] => 1.79 yr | 1.79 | 1.53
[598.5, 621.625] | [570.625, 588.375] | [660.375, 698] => -0.87 yr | 1.76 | 1.68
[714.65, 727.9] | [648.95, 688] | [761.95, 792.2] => 0.81 yr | 1.67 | 1.77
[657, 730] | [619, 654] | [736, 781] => 5.70 yr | 1.68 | 1.77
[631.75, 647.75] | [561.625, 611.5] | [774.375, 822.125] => 0.93 yr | 1.77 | 1.72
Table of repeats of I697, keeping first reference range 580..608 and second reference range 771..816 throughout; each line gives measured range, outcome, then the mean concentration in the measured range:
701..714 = 0.277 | 1.35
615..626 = -0.040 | 1.82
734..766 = -0.017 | 1.76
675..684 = -0.005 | 1.75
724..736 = 0.000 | 1.74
